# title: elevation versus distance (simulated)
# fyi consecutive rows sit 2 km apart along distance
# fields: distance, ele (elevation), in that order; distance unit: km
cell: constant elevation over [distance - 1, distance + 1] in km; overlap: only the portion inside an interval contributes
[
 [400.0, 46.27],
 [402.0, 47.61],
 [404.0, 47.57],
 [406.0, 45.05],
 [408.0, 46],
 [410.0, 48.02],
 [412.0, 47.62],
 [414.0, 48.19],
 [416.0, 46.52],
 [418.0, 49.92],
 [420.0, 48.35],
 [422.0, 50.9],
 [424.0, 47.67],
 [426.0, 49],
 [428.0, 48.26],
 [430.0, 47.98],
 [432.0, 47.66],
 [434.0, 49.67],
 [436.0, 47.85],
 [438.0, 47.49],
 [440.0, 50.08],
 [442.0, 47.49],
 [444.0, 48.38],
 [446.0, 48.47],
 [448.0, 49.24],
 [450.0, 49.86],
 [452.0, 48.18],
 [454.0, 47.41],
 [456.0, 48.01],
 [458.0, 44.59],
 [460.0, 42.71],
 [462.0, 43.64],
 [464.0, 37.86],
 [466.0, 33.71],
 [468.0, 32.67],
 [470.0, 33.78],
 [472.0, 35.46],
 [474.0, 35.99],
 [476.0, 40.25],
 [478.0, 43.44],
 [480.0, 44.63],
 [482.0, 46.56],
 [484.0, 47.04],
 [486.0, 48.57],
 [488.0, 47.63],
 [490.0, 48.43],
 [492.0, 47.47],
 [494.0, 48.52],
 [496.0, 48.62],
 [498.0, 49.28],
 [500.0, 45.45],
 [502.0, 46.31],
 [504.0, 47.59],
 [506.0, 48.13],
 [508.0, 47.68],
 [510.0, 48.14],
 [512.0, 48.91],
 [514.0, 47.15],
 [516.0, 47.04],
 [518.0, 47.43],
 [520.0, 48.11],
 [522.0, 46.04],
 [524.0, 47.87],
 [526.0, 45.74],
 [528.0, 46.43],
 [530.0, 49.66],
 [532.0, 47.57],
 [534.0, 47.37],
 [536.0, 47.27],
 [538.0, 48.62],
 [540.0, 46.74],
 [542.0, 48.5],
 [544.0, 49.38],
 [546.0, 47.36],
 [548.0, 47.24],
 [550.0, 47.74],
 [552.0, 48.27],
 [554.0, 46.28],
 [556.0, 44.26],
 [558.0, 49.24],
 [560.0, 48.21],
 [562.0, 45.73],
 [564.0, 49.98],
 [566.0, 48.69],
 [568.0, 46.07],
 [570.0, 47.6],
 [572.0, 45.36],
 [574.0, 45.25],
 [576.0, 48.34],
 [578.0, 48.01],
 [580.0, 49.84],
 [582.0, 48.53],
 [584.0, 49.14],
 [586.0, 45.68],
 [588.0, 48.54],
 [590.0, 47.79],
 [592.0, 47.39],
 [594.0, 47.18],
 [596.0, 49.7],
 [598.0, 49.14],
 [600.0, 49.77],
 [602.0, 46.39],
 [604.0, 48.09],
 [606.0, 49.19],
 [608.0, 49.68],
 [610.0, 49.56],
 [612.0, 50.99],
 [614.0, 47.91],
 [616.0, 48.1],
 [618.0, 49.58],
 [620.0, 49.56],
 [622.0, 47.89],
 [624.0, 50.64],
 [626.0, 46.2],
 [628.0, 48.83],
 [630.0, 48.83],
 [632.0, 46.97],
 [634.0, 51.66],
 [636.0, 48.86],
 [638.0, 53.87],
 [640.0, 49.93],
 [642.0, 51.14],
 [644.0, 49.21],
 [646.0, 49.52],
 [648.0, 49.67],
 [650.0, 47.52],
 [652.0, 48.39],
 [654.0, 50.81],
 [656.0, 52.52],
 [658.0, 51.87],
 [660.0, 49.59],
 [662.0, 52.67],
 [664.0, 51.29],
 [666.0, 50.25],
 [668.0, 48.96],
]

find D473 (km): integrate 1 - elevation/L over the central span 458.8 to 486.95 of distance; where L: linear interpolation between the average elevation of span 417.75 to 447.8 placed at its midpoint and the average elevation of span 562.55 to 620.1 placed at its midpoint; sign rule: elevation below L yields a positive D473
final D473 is 4.7 km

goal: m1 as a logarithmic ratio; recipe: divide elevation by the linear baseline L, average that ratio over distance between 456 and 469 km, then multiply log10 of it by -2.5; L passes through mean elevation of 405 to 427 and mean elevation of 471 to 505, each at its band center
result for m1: 0.16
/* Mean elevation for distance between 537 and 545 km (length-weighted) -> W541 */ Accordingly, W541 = 48.3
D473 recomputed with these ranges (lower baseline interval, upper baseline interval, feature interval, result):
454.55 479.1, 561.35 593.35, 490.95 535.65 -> -4.86 km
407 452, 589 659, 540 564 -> 0.68 km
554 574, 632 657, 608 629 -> 0.08 km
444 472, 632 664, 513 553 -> -1.44 km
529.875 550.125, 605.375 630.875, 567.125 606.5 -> 0.58 km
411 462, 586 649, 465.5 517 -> 3.88 km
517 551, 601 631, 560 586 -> 0.27 km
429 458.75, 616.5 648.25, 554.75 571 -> 0.52 km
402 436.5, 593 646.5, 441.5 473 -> 3.31 km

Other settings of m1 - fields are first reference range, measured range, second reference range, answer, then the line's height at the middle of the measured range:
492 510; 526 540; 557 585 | 0.004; 47.8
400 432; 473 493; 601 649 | 0.077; 48.3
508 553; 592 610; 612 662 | 0.008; 49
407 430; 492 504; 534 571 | 0.005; 47.9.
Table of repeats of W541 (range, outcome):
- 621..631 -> 48.5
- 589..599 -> 48.2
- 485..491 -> 48.2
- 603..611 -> 49.1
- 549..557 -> 46.6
